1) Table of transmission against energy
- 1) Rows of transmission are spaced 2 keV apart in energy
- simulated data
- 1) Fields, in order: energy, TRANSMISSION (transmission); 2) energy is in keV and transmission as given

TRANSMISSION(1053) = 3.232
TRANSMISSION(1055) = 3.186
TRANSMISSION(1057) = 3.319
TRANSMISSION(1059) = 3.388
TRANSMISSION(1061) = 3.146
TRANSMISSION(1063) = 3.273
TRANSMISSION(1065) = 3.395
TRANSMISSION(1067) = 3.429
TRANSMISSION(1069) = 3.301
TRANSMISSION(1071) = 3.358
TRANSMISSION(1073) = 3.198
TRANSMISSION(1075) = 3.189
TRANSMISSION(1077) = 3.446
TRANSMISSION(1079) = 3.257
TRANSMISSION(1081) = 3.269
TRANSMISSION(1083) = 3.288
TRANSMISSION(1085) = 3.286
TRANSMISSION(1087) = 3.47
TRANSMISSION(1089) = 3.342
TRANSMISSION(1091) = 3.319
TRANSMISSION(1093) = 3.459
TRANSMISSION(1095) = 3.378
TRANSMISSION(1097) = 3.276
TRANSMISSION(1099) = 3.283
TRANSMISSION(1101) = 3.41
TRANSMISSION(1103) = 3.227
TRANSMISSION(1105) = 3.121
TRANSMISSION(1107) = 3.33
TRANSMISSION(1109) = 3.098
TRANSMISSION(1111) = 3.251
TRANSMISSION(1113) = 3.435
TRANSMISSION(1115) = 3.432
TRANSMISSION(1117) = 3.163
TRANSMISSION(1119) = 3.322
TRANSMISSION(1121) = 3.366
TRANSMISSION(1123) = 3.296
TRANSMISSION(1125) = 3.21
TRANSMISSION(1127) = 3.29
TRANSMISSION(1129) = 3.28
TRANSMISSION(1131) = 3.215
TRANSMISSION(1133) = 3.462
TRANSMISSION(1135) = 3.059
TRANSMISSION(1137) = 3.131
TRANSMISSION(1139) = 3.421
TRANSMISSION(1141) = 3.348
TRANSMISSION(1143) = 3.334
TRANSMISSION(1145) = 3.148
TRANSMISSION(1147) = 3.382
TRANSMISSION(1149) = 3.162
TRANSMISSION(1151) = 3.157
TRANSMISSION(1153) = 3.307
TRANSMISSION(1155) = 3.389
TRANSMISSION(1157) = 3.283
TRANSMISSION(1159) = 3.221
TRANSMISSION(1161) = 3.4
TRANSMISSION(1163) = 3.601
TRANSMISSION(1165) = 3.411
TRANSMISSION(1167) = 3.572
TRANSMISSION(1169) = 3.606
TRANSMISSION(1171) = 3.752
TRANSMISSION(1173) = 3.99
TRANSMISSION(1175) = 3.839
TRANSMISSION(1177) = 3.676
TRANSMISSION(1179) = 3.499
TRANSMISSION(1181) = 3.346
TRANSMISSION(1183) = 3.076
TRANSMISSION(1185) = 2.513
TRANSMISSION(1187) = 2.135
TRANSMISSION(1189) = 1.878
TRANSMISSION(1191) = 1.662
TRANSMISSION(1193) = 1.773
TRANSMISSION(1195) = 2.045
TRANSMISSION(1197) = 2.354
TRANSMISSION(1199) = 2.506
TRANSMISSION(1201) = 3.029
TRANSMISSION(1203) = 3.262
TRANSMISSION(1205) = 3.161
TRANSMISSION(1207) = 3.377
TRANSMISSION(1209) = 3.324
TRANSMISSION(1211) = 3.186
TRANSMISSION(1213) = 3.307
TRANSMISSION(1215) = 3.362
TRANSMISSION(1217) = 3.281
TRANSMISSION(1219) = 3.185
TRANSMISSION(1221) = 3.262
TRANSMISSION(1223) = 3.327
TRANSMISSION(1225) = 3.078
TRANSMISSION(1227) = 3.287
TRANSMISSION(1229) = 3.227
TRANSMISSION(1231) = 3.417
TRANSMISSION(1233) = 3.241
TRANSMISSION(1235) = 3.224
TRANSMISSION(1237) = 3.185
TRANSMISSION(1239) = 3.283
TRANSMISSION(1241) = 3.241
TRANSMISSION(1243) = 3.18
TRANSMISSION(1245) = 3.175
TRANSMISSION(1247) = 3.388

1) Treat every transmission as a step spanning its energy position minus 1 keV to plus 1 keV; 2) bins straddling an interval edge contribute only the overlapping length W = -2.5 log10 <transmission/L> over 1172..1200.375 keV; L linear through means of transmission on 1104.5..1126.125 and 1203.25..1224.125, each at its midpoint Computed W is 0.19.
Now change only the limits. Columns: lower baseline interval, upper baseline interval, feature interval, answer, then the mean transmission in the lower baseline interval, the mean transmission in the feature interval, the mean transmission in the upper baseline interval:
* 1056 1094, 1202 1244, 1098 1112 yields 0.02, 3.32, 3.25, 3.26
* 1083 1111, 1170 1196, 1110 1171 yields -0.09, 3.3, 3.33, 2.86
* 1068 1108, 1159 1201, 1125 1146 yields -0.04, 3.31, 3.27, 2.99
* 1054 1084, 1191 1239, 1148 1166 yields -0.06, 3.3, 3.33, 3.04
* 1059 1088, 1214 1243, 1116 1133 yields 0.00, 3.31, 3.28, 3.25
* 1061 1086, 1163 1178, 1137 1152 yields 0.10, 3.3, 3.27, 3.69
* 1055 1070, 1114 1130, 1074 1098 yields -0.01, 3.31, 3.33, 3.29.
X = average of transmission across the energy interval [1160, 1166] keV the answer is 3.47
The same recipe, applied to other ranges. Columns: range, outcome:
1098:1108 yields 3.27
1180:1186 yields 2.98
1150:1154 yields 3.23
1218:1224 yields 3.26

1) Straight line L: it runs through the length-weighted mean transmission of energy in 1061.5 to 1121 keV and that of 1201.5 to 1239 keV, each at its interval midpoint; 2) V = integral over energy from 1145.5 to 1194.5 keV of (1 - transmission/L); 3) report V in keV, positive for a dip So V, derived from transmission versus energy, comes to 2.1 keV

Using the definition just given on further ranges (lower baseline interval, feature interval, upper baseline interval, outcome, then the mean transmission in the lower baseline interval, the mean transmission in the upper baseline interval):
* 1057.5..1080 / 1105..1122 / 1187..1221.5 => -0.8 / 3.31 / 2.79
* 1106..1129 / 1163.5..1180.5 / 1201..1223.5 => -2.0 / 3.29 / 3.26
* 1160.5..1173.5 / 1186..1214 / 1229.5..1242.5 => 6.5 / 3.61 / 3.26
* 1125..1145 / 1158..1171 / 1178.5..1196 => -3.3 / 3.27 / 2.41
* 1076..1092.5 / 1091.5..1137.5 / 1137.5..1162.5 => 0.5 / 3.34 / 3.3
